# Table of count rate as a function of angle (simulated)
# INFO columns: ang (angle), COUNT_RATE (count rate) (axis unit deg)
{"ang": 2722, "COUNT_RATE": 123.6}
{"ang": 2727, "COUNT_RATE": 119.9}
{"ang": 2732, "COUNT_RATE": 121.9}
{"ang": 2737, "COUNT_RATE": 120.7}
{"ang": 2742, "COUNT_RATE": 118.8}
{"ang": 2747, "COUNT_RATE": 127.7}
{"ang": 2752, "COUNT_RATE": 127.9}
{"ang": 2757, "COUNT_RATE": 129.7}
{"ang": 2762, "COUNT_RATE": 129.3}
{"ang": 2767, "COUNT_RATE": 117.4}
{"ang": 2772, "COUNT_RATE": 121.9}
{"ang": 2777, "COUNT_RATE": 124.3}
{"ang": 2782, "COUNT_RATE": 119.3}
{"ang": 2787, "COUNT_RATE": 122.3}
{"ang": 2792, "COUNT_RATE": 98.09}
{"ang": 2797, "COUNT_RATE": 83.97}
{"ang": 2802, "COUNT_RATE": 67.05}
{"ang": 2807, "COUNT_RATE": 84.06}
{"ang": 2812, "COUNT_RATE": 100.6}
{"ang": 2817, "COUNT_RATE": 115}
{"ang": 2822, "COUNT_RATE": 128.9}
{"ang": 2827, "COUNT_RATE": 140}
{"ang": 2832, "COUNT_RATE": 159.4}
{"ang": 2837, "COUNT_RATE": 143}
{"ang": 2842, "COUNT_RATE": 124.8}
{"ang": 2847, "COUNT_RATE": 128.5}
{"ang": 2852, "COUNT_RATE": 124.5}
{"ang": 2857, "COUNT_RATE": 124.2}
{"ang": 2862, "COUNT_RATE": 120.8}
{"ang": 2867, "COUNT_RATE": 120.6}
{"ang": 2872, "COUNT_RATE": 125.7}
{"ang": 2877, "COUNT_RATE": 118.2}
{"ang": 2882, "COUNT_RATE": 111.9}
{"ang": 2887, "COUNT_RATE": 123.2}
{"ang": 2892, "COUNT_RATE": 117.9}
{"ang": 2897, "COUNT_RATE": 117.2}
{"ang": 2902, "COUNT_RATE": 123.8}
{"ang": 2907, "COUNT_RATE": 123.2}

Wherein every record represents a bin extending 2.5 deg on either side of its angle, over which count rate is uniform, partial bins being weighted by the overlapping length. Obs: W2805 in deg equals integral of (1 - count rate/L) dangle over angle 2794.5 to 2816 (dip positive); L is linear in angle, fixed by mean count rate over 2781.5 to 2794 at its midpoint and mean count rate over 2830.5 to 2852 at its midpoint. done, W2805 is 6.2 deg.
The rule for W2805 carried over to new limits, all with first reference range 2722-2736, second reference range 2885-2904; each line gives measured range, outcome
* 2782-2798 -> 2.00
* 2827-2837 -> -2.46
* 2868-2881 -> -0.02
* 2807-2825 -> 1.43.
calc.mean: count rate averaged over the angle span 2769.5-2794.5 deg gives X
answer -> 117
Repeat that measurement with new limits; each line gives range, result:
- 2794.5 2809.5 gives 78.4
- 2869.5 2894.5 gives 119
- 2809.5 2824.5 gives 115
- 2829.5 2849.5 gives 139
